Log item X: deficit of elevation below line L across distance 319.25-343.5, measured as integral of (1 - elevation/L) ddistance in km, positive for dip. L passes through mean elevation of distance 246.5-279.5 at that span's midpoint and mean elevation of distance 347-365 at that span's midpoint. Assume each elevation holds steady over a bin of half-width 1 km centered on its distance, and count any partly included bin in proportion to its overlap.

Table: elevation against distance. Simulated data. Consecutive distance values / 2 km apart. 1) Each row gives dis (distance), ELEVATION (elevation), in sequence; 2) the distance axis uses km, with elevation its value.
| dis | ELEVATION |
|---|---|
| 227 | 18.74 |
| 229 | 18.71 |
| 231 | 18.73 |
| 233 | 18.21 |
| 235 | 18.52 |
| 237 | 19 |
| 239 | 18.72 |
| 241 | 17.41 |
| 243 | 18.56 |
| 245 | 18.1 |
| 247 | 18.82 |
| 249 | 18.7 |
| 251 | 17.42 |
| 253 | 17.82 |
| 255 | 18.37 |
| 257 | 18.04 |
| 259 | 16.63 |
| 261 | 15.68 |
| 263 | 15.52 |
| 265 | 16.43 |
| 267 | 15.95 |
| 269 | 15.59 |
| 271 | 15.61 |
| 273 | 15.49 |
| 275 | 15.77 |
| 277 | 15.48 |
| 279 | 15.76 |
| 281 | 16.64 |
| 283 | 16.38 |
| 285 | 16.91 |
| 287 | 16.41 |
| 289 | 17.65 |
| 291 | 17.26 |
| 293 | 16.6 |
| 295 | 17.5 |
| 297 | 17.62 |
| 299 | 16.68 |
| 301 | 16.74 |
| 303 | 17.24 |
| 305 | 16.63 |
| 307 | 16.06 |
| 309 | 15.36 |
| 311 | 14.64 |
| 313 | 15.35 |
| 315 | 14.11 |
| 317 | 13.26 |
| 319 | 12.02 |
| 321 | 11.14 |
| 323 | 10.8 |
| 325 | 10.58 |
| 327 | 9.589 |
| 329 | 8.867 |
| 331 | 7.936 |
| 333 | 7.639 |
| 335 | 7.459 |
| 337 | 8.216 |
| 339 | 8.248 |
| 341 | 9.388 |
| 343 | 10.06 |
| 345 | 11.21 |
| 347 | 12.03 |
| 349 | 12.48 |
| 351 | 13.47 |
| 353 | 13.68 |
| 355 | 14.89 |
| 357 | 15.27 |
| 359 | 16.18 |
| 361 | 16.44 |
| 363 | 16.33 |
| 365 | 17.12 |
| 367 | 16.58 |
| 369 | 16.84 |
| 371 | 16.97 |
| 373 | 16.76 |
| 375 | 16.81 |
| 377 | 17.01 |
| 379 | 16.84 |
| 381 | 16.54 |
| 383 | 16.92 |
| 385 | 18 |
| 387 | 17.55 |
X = 9.6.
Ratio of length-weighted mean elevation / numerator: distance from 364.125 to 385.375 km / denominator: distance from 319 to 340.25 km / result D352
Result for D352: 1.8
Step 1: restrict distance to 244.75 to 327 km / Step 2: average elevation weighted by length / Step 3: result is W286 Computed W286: 15.9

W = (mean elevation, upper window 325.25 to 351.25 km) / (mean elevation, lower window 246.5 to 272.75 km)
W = 0.57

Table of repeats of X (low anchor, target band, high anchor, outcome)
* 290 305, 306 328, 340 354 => 3.0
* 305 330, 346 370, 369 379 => 1.0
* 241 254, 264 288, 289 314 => 1.7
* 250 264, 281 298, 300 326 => -1.8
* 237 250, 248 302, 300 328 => -1.2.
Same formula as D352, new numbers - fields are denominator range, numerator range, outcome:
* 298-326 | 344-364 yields 0.99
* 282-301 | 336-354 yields 0.65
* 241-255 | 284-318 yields 0.89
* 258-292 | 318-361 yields 0.69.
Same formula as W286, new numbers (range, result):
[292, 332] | 13.9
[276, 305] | 16.8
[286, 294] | 17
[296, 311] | 16.5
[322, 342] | 8.87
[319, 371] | 12.2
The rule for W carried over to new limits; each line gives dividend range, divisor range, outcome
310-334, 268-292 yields 0.70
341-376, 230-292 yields 0.86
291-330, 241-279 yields 0.85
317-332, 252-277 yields 0.63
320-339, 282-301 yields 0.54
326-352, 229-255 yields 0.53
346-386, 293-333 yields 1.16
